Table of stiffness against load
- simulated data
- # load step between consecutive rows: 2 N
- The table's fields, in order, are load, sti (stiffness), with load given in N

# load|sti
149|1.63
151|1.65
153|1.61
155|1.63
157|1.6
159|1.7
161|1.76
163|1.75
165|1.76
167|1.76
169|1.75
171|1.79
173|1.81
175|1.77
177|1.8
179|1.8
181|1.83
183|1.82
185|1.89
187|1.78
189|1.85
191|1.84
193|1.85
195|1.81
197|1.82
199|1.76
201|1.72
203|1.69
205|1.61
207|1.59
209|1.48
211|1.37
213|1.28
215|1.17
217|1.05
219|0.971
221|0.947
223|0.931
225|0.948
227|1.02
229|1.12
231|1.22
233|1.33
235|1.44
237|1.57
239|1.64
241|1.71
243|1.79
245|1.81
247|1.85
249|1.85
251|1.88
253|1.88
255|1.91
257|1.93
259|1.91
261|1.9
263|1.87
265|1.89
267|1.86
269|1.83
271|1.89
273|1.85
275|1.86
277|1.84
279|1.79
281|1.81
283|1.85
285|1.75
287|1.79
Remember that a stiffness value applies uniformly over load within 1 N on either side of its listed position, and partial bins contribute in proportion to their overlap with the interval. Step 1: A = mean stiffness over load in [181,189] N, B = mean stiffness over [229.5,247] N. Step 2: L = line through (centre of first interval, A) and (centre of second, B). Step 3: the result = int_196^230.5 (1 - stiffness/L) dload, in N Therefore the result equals 7.7 N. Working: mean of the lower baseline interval 1.83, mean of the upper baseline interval 1.57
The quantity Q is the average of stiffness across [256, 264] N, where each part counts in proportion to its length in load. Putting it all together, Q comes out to 1.9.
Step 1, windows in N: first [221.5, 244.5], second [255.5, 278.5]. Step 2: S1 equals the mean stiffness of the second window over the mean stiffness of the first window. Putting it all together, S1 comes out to 1.40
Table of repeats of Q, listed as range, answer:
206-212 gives 1.48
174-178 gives 1.79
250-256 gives 1.89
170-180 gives 1.79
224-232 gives 1.08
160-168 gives 1.76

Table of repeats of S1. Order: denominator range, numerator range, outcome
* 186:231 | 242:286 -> 1.30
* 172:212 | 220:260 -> 0.88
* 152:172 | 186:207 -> 1.03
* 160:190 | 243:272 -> 1.04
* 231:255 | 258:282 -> 1.10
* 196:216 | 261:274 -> 1.21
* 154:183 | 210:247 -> 0.75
